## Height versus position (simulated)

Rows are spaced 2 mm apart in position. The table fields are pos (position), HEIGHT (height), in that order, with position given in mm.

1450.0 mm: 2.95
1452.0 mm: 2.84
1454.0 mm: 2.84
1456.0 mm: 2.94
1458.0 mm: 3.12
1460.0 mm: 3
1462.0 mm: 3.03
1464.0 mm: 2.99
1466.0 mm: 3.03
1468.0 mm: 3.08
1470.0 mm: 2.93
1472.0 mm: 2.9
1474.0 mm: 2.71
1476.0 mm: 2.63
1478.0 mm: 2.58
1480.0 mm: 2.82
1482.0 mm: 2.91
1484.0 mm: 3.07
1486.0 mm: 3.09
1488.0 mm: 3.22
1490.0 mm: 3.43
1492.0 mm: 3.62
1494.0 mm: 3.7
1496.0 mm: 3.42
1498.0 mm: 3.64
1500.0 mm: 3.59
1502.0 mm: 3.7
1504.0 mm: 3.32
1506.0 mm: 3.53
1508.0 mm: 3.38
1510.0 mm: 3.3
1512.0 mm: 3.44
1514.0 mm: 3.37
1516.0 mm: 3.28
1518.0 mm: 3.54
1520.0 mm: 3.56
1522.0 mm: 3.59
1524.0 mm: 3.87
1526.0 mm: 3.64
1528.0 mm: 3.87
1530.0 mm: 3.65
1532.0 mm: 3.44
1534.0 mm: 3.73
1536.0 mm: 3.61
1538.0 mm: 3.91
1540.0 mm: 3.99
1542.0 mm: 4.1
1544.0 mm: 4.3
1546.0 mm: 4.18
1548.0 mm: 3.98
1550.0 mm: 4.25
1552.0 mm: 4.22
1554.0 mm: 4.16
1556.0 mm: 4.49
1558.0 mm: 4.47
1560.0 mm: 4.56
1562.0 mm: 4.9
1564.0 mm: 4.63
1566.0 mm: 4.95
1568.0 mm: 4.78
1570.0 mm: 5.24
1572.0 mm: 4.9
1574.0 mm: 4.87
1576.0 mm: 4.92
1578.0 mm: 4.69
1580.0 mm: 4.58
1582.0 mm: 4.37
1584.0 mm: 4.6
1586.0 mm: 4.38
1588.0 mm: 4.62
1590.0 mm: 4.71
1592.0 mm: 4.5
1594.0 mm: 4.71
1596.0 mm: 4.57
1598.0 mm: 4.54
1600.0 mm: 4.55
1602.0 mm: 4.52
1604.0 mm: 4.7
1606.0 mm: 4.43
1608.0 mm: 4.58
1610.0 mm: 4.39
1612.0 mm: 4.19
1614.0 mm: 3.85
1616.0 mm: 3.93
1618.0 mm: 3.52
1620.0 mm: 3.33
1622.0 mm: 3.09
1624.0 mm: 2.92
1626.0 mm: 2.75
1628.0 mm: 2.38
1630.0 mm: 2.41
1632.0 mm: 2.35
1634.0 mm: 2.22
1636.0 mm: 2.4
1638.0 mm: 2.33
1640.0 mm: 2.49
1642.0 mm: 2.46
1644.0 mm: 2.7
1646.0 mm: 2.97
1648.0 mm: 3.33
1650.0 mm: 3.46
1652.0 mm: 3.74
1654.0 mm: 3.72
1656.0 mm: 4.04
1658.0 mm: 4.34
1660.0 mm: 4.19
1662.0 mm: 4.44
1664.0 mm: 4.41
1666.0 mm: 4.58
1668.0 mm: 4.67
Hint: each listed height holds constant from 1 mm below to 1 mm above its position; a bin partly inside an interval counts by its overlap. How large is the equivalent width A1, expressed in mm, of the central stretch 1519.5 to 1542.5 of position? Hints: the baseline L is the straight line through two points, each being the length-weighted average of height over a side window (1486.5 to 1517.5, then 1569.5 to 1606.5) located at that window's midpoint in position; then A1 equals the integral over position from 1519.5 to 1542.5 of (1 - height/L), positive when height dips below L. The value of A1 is 0.7 mm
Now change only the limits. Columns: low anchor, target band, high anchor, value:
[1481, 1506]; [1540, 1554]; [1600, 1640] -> -3.1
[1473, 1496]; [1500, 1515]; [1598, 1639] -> -1.4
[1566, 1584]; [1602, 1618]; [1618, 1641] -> -4.0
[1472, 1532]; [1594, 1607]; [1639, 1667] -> -3.8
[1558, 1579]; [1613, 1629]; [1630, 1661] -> 1.9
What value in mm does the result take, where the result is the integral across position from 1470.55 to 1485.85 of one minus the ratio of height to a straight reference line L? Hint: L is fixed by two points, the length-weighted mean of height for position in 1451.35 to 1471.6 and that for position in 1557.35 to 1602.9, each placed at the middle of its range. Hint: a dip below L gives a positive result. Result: 1.9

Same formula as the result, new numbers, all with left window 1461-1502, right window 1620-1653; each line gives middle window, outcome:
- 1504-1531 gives -4.3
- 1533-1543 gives -2.9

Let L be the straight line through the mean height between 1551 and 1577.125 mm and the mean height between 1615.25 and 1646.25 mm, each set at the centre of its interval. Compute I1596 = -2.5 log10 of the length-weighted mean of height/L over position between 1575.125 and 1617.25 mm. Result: -0.20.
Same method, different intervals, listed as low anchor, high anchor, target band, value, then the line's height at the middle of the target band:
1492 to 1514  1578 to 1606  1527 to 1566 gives -0.03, 4.02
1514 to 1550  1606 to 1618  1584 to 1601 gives -0.13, 4.06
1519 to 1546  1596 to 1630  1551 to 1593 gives -0.21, 3.82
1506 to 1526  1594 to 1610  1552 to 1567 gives -0.14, 4.03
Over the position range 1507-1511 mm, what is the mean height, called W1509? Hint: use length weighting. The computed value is 3.34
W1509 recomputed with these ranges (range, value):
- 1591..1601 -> 4.57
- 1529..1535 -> 3.61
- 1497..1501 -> 3.62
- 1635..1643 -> 2.42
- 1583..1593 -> 4.56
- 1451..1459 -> 2.93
